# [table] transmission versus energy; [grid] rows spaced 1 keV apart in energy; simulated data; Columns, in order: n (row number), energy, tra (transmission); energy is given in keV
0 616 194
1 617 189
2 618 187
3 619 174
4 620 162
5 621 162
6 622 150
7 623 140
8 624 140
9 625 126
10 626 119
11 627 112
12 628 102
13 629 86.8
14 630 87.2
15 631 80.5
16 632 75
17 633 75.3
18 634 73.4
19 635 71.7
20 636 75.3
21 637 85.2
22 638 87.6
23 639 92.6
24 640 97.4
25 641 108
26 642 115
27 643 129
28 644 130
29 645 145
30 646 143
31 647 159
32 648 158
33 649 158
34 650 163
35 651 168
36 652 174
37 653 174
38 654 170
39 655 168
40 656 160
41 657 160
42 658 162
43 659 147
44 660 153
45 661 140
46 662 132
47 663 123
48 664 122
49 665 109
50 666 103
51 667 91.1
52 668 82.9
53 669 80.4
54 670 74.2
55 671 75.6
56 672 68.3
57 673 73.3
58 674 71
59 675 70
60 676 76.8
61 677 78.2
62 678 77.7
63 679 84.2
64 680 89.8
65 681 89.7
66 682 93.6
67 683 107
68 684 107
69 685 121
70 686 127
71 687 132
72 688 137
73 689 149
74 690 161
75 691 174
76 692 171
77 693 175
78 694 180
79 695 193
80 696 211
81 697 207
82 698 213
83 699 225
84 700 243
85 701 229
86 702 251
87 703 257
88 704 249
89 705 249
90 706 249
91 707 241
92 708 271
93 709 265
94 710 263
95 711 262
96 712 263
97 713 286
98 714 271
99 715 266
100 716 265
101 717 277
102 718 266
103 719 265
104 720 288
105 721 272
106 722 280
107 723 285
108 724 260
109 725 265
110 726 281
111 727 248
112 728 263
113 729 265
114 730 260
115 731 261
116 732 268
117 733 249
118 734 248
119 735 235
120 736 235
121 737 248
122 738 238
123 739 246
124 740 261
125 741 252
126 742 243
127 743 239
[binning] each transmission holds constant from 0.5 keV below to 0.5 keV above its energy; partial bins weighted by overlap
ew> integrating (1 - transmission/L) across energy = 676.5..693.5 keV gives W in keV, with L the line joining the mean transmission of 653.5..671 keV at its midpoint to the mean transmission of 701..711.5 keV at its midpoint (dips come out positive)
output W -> 6.4 keV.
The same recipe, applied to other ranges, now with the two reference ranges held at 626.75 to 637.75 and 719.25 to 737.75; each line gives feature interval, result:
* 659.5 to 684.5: 9.6 keV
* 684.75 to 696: 1.9 keV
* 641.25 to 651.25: -3.2 keV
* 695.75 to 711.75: -2.1 keV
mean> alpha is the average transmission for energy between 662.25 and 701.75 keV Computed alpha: 129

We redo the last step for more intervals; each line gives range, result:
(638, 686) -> 118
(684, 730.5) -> 232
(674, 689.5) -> 102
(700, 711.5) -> 253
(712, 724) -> 274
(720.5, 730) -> 268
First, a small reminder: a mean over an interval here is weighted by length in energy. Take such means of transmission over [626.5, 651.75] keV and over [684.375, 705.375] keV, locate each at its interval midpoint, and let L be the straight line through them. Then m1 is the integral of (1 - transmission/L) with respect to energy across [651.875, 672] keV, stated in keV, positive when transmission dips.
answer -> 2.02 keV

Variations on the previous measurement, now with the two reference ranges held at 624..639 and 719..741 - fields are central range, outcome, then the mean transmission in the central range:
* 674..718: 4.2 keV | 188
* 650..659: -2.4 keV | 166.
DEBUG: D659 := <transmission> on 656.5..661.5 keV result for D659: 152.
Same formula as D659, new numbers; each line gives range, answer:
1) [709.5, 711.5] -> 262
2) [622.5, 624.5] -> 140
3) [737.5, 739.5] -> 242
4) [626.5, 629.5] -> 100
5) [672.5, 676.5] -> 72.8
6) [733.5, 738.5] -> 241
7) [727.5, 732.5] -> 263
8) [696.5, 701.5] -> 223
